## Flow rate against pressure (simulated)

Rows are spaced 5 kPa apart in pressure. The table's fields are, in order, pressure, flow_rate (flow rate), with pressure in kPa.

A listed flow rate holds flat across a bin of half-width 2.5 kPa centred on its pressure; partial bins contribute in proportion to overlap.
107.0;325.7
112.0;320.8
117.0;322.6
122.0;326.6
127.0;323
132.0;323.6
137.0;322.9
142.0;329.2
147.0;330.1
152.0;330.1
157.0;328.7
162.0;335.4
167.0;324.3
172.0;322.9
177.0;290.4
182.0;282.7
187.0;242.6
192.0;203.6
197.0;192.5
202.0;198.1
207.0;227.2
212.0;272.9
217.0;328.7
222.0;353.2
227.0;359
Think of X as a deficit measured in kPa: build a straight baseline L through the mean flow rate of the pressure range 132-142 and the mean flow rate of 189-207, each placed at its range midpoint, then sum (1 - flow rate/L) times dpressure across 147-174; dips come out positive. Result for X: -4.99 kPa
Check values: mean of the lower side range 325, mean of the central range 329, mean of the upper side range 203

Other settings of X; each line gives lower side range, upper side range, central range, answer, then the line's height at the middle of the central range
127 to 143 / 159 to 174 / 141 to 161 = -0.24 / 326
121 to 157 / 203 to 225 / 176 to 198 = 4.44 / 303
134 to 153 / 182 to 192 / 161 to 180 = -2.80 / 275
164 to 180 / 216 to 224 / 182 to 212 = 9.53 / 328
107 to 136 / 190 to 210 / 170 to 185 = -3.45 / 240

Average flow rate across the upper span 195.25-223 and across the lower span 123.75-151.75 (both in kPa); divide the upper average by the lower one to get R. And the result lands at 0.79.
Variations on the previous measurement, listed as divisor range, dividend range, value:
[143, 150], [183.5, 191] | 0.73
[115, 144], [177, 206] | 0.71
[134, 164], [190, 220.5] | 0.73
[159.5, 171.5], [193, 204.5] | 0.60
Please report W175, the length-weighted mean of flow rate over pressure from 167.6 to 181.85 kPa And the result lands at 305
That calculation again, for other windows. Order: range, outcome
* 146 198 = 291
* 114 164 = 327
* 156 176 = 325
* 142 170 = 330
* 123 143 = 324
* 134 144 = 326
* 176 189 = 271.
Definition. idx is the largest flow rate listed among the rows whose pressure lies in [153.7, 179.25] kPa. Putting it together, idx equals 335.4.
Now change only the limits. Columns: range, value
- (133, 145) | 329.2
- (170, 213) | 322.9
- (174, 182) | 290.4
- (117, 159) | 330.1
